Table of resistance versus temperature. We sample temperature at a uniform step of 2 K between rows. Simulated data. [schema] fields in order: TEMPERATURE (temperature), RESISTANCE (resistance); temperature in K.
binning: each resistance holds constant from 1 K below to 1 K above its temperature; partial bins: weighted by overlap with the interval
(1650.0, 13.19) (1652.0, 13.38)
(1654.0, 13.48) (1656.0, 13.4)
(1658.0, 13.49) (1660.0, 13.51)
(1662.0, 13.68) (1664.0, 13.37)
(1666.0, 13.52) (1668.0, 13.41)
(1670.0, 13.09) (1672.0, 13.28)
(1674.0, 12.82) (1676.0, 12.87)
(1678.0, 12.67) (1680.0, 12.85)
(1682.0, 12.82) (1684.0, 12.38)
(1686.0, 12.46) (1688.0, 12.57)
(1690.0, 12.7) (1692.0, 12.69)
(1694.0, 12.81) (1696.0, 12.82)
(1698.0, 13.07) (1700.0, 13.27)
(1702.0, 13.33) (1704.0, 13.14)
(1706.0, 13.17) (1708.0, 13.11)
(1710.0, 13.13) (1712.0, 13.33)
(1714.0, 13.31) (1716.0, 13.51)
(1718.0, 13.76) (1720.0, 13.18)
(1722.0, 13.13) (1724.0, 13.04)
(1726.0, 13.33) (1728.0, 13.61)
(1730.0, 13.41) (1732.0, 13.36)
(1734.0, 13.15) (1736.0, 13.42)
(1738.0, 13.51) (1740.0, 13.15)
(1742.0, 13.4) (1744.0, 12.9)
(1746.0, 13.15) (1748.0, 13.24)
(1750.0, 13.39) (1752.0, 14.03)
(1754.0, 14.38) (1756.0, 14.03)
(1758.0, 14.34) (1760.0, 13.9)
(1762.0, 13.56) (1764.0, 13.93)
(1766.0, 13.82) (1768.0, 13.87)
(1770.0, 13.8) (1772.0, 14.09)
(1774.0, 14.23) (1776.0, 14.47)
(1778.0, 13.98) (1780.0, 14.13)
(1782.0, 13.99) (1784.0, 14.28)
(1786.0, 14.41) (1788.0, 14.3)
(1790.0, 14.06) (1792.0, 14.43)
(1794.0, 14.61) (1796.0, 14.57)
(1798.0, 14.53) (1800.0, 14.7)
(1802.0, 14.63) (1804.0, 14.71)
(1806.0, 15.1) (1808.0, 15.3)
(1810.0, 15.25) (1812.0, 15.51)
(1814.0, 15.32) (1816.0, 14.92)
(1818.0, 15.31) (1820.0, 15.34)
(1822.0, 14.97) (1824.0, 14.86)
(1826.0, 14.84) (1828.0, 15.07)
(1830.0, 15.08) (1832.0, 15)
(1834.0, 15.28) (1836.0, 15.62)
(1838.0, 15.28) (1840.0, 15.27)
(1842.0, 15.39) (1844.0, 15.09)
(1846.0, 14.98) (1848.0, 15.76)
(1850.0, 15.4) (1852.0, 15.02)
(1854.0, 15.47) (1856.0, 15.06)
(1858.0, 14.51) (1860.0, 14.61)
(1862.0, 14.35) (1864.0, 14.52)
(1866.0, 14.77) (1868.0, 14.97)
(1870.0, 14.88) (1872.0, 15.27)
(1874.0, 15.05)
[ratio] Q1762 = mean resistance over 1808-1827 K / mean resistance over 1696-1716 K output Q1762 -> 1.1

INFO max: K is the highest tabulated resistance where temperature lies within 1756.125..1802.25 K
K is 14.7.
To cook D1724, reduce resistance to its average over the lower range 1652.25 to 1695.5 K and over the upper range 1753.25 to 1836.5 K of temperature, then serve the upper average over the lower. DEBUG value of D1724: 1.1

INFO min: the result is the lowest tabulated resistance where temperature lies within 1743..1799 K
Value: 12.9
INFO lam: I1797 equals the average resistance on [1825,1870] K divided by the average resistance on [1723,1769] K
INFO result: 1.11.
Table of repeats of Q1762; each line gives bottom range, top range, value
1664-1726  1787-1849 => 1.15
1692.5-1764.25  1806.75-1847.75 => 1.14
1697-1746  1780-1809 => 1.09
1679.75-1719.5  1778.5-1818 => 1.13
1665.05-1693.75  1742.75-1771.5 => 1.07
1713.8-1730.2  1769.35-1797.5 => 1.07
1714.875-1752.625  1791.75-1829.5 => 1.12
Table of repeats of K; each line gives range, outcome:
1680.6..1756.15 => 14.38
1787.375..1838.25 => 15.62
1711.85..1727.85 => 13.76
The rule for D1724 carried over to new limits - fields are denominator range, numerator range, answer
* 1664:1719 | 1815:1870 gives 1.16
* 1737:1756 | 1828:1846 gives 1.13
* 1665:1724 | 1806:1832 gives 1.16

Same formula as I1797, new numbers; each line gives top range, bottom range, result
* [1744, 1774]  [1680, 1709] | 1.07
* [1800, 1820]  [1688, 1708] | 1.16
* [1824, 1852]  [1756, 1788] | 1.08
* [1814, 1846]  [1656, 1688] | 1.16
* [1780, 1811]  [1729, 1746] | 1.10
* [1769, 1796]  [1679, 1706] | 1.11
